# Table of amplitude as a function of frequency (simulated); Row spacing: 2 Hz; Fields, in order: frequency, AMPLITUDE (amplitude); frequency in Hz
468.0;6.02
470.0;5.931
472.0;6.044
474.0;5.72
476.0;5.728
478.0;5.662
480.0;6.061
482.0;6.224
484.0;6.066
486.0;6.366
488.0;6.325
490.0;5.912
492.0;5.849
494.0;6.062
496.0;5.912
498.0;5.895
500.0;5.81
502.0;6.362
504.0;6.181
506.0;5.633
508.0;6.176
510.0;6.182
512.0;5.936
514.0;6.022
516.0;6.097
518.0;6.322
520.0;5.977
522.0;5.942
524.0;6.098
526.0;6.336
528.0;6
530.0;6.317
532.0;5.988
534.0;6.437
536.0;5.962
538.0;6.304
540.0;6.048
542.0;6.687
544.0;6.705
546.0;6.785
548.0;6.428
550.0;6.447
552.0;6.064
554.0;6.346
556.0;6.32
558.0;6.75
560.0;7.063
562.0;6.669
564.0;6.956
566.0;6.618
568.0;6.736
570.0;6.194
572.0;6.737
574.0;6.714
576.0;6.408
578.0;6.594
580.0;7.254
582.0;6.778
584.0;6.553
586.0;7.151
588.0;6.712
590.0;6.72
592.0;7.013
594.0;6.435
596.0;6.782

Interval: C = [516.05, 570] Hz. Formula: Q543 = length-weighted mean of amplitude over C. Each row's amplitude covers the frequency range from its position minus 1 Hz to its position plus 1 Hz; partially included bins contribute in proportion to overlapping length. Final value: 6.39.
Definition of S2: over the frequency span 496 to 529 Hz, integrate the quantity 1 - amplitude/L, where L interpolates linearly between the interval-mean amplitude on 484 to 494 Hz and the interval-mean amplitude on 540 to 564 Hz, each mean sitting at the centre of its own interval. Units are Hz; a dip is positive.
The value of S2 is 1.1 Hz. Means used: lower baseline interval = 6.1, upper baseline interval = 6.56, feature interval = 6.06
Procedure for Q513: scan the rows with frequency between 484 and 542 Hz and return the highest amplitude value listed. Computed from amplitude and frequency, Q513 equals 6.687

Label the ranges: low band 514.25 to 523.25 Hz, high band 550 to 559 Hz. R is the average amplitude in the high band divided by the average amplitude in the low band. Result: 1.0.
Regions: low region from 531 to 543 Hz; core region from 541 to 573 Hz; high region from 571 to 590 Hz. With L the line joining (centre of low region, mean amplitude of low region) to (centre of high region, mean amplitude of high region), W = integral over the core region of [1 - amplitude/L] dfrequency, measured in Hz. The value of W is -0.6 Hz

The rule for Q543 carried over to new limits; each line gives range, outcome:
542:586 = 6.64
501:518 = 6.09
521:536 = 6.15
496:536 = 6.08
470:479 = 5.8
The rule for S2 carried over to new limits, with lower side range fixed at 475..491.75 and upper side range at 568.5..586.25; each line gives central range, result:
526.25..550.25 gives 0.3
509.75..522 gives 0.4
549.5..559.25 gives 0.2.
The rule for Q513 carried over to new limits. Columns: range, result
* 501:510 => 6.362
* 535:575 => 7.063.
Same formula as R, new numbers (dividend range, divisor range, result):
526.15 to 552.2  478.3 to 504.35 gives 1.04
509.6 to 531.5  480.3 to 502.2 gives 1.01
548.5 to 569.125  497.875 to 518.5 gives 1.09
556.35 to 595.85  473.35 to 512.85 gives 1.12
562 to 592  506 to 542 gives 1.10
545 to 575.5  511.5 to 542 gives 1.07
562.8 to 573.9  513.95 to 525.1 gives 1.09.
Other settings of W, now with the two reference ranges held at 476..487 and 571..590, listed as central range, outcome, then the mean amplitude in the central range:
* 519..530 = 0.5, 6.09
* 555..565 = -0.2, 6.75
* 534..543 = 0.3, 6.27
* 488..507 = 0.6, 5.98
